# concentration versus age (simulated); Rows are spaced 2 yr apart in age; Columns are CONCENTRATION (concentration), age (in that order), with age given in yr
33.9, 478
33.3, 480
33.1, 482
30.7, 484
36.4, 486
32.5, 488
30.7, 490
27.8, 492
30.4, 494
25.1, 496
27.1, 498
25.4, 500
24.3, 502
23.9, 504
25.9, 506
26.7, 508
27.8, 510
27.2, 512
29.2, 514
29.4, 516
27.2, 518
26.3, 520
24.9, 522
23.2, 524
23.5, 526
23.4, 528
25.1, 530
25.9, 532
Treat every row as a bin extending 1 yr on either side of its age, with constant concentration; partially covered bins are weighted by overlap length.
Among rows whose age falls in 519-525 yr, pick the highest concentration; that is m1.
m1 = 26.3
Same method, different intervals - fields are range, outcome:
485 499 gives 36.4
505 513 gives 27.8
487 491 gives 32.5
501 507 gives 25.9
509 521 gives 29.4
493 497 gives 30.4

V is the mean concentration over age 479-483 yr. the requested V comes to 33.2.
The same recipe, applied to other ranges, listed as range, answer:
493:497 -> 27.8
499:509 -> 25.2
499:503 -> 24.9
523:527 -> 23.4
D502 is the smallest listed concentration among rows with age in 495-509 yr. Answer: 23.9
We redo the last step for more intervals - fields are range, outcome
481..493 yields 27.8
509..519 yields 27.2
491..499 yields 25.1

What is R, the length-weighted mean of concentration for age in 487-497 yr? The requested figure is 29.3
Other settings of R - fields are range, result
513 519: 28.6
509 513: 27.5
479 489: 33.2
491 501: 27.2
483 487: 33.5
